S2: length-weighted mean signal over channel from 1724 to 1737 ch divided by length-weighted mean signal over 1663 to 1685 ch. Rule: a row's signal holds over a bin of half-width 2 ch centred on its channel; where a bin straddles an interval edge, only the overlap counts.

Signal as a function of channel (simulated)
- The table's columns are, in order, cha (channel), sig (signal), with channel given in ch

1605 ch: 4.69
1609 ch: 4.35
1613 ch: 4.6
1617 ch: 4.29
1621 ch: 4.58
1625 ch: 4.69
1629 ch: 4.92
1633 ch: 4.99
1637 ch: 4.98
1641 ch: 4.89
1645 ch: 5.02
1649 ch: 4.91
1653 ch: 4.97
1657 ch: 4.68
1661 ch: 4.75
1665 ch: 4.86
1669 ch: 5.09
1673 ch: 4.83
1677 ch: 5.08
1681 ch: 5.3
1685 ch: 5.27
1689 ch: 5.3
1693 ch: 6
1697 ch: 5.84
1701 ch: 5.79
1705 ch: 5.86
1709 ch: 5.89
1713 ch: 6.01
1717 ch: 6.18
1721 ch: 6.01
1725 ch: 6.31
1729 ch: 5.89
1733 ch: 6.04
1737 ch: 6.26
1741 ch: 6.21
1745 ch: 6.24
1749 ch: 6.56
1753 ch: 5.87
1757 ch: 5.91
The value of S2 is 1.21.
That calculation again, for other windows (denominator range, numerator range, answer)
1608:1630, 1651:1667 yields 1.05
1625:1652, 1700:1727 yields 1.22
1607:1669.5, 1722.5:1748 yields 1.29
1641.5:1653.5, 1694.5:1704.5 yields 1.18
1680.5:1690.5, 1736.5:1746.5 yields 1.18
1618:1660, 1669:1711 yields 1.13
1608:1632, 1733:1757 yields 1.35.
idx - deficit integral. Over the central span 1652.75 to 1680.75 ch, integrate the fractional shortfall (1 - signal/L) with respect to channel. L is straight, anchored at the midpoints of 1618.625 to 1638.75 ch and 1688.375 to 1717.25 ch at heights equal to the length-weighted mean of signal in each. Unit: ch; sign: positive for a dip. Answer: 2.31 ch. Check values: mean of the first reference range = 4.82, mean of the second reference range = 5.87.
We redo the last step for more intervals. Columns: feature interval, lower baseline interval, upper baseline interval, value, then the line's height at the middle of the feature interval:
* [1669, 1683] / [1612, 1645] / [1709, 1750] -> 0.9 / 5.41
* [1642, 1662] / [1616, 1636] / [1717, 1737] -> 0.8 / 5.08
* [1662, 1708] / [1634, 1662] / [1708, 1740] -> 0.8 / 5.47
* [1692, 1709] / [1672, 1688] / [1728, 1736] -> -1.2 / 5.49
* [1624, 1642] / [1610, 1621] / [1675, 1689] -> -0.9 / 4.66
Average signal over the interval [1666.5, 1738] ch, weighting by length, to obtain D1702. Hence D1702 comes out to 5.71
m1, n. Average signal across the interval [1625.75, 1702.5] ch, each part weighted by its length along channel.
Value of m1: 5.12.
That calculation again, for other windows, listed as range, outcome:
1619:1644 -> 4.85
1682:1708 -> 5.67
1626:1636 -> 4.93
